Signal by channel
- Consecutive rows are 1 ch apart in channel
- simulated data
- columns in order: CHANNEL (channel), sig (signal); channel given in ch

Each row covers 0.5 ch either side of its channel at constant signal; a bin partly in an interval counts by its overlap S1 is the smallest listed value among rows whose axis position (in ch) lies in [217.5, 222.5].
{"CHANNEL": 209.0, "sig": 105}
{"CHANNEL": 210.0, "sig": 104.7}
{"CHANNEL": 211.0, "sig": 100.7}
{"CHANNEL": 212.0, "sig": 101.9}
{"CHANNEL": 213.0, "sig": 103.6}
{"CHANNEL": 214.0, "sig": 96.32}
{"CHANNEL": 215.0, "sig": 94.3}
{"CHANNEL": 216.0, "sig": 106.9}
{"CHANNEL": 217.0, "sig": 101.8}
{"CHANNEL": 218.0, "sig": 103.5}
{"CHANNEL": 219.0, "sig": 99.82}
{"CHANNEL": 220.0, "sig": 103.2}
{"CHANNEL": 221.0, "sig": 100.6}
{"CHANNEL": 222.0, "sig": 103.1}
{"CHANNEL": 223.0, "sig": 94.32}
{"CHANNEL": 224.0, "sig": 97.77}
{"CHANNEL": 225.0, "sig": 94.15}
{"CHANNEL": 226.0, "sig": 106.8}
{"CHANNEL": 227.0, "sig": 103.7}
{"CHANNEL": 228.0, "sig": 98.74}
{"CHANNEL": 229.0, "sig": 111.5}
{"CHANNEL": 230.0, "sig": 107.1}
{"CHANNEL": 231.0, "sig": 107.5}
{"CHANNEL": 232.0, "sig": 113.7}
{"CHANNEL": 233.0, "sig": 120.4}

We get 99.82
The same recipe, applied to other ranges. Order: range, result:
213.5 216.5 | 94.3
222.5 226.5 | 94.15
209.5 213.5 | 100.7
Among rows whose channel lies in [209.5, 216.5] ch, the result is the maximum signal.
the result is 106.9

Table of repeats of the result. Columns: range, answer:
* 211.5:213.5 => 103.6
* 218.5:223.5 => 103.2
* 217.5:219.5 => 103.5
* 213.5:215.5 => 96.32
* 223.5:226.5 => 106.8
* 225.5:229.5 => 111.5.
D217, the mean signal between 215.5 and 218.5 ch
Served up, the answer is 104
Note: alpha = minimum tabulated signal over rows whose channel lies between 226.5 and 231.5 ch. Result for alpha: 98.74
